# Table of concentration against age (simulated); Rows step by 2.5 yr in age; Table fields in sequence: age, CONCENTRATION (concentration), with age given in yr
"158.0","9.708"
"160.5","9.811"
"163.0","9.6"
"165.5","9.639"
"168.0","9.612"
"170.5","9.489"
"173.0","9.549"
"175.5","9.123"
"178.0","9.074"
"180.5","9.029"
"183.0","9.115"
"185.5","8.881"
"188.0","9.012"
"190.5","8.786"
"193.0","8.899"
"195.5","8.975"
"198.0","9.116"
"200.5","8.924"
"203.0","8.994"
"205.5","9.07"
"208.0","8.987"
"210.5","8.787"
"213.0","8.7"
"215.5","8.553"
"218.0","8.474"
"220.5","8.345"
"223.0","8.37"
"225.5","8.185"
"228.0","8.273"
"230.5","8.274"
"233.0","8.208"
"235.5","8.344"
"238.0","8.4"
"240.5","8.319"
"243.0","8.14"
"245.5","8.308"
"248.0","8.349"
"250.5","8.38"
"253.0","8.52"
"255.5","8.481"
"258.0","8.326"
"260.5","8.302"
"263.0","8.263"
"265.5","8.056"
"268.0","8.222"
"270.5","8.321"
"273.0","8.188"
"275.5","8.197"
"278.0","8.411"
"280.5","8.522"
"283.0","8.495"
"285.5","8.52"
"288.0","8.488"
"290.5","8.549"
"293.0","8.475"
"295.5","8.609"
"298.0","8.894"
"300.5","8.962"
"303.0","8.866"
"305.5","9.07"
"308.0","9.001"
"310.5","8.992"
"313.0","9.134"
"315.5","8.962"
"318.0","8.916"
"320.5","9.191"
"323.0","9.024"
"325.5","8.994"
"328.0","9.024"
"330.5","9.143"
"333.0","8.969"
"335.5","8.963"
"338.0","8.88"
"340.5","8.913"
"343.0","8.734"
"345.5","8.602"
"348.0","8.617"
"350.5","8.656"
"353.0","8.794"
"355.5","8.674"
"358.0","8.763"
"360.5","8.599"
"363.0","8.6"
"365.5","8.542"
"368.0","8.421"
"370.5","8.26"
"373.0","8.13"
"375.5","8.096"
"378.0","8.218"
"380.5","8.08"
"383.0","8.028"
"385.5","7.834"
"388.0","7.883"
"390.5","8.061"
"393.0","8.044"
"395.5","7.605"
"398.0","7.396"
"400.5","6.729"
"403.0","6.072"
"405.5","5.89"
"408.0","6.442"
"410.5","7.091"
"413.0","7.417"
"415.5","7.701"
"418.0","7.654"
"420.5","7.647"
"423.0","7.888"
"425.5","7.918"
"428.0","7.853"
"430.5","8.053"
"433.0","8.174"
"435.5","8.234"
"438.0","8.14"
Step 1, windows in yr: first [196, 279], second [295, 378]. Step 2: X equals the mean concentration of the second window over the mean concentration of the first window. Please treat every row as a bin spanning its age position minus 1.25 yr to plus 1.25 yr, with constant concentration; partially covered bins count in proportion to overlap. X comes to 1.04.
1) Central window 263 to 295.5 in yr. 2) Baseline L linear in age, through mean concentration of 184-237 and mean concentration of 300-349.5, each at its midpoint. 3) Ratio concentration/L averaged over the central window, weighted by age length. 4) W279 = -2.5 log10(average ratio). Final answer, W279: 0.06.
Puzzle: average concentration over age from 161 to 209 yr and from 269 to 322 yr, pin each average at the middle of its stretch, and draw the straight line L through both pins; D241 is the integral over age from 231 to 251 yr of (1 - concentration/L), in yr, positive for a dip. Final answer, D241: 1.4 yr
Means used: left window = 9.16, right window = 8.7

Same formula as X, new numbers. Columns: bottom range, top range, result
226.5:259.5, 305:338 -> 1.08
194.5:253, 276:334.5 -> 1.03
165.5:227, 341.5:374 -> 0.96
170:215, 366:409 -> 0.85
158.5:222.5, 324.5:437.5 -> 0.89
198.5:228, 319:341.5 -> 1.04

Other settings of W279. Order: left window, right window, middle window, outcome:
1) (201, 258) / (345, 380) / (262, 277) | 0.04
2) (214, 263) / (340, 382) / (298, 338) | -0.07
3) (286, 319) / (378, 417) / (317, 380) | -0.07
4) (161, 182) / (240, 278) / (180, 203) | 0.02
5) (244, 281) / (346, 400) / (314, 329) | -0.09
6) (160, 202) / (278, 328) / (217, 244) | 0.09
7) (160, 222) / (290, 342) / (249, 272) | 0.08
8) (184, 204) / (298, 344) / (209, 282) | 0.08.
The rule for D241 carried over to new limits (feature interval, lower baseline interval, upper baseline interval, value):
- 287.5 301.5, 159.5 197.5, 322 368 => 0.4 yr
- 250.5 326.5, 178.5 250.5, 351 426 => -3.1 yr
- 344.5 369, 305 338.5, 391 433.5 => -0.7 yr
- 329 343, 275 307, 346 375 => -0.6 yr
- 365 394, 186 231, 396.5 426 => -2.9 yr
